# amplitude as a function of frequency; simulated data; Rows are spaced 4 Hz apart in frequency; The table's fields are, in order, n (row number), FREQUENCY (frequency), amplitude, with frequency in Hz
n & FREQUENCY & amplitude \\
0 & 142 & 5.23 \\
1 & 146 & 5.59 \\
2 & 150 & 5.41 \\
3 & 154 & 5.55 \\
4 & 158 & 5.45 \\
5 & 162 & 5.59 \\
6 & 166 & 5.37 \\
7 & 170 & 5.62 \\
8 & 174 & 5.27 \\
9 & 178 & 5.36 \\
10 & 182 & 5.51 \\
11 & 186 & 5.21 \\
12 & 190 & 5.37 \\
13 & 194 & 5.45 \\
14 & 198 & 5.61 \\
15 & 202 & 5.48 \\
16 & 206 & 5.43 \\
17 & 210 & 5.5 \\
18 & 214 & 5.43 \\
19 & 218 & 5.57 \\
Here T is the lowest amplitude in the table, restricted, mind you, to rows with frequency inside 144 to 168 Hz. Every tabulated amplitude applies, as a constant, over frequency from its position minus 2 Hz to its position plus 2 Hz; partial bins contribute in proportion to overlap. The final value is 5.37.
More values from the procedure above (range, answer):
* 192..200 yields 5.45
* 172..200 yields 5.21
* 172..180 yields 5.27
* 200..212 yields 5.43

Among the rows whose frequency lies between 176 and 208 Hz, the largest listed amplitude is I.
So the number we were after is 5.61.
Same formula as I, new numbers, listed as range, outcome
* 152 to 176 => 5.62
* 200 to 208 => 5.48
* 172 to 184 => 5.51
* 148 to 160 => 5.55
